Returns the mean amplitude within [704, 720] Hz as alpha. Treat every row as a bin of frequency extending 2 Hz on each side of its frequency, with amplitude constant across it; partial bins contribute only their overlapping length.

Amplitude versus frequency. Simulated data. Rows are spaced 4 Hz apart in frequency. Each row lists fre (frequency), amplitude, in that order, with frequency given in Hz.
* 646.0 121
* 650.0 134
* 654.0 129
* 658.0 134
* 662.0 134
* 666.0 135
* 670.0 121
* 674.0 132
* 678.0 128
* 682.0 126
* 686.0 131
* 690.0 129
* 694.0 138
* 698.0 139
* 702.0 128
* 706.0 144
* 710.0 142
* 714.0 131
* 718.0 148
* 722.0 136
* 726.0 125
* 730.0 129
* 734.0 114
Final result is 141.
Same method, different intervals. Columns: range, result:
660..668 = 134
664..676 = 129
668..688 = 128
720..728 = 130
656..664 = 134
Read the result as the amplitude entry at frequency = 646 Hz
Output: 121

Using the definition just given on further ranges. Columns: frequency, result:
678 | 128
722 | 136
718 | 148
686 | 131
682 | 126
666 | 135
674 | 132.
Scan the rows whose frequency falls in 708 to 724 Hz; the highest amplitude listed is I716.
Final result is 148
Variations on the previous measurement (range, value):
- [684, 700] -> 139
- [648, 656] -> 134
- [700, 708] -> 144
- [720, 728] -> 136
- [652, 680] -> 135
